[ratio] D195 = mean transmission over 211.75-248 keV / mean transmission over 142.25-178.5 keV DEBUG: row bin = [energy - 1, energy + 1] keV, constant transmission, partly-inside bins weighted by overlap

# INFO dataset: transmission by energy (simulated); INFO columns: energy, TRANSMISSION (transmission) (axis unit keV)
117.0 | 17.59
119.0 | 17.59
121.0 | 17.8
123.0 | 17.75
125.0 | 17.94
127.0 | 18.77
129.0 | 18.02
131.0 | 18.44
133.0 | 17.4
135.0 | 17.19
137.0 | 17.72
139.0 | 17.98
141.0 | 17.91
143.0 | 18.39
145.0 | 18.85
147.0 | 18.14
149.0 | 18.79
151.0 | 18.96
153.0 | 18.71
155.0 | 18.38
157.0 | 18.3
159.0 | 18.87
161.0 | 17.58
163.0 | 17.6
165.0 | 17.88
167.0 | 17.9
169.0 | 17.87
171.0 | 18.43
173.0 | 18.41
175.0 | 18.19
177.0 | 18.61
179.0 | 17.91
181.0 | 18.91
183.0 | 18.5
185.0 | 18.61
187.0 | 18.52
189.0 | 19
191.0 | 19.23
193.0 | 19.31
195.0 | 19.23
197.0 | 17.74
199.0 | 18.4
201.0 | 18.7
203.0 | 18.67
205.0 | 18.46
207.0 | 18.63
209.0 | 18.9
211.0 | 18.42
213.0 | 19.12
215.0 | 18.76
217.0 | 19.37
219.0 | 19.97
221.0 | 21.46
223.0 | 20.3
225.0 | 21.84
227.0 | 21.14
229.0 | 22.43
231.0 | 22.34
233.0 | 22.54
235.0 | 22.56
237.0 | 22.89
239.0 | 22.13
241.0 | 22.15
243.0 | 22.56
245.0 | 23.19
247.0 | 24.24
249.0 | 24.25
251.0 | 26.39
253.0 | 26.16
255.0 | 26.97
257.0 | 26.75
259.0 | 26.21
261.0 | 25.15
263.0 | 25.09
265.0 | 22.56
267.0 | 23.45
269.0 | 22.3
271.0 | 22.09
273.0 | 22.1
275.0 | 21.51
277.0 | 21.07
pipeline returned 1.18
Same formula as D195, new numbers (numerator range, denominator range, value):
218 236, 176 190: 1.16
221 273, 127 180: 1.29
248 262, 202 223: 1.35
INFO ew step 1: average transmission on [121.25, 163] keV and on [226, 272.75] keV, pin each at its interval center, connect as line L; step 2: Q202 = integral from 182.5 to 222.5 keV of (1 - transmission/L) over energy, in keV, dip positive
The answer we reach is 4.34 keV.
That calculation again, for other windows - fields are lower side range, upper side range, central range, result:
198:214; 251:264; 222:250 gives 0.61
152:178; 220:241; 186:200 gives 0.73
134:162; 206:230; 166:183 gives 0.58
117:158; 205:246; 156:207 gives 2.90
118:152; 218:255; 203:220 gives 2.13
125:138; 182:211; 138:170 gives -0.12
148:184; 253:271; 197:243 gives 3.26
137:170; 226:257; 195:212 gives 2.18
